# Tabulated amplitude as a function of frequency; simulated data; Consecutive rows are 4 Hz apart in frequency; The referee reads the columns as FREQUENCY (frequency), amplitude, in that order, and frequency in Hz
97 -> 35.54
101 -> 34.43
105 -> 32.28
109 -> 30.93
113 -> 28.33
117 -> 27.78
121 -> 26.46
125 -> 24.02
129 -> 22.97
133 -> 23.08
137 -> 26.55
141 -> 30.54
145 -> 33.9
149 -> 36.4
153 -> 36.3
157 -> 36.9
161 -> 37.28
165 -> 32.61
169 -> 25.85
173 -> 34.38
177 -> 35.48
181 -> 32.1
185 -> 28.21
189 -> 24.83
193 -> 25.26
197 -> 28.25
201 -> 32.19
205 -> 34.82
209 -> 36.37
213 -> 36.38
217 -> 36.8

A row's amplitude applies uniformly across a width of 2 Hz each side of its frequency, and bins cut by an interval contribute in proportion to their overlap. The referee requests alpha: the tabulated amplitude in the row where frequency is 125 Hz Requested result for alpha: 24.02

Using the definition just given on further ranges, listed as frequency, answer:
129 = 22.97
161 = 37.28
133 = 23.08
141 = 30.54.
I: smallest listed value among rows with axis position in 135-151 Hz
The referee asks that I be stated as 26.55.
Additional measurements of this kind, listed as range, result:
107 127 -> 24.02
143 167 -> 32.61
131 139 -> 23.08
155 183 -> 25.85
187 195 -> 24.83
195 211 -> 28.25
